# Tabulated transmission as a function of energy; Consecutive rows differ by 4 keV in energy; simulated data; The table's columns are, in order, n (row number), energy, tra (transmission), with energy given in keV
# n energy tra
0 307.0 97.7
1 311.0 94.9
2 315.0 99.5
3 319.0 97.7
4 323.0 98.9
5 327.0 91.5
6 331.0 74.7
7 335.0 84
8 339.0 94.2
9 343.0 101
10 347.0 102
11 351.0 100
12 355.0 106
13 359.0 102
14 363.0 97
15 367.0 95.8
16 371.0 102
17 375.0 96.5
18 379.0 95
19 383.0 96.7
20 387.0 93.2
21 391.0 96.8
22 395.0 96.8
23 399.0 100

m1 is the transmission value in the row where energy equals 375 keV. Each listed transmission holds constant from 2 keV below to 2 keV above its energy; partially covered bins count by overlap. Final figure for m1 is 96.5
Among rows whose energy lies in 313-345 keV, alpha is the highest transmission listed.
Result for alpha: 101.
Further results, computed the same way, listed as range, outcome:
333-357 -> 106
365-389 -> 102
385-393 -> 96.8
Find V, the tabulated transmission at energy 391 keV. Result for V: 96.8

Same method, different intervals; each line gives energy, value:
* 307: 97.7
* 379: 95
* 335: 84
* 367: 95.8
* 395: 96.8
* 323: 98.9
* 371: 102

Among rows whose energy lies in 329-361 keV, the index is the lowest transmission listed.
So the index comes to 74.7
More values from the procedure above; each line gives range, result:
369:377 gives 96.5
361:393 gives 93.2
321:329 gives 91.5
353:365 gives 97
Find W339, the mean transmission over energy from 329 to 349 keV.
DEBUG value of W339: 91.2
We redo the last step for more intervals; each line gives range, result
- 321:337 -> 87.3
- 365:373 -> 98.9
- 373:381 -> 95.8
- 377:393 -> 95.4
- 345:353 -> 101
